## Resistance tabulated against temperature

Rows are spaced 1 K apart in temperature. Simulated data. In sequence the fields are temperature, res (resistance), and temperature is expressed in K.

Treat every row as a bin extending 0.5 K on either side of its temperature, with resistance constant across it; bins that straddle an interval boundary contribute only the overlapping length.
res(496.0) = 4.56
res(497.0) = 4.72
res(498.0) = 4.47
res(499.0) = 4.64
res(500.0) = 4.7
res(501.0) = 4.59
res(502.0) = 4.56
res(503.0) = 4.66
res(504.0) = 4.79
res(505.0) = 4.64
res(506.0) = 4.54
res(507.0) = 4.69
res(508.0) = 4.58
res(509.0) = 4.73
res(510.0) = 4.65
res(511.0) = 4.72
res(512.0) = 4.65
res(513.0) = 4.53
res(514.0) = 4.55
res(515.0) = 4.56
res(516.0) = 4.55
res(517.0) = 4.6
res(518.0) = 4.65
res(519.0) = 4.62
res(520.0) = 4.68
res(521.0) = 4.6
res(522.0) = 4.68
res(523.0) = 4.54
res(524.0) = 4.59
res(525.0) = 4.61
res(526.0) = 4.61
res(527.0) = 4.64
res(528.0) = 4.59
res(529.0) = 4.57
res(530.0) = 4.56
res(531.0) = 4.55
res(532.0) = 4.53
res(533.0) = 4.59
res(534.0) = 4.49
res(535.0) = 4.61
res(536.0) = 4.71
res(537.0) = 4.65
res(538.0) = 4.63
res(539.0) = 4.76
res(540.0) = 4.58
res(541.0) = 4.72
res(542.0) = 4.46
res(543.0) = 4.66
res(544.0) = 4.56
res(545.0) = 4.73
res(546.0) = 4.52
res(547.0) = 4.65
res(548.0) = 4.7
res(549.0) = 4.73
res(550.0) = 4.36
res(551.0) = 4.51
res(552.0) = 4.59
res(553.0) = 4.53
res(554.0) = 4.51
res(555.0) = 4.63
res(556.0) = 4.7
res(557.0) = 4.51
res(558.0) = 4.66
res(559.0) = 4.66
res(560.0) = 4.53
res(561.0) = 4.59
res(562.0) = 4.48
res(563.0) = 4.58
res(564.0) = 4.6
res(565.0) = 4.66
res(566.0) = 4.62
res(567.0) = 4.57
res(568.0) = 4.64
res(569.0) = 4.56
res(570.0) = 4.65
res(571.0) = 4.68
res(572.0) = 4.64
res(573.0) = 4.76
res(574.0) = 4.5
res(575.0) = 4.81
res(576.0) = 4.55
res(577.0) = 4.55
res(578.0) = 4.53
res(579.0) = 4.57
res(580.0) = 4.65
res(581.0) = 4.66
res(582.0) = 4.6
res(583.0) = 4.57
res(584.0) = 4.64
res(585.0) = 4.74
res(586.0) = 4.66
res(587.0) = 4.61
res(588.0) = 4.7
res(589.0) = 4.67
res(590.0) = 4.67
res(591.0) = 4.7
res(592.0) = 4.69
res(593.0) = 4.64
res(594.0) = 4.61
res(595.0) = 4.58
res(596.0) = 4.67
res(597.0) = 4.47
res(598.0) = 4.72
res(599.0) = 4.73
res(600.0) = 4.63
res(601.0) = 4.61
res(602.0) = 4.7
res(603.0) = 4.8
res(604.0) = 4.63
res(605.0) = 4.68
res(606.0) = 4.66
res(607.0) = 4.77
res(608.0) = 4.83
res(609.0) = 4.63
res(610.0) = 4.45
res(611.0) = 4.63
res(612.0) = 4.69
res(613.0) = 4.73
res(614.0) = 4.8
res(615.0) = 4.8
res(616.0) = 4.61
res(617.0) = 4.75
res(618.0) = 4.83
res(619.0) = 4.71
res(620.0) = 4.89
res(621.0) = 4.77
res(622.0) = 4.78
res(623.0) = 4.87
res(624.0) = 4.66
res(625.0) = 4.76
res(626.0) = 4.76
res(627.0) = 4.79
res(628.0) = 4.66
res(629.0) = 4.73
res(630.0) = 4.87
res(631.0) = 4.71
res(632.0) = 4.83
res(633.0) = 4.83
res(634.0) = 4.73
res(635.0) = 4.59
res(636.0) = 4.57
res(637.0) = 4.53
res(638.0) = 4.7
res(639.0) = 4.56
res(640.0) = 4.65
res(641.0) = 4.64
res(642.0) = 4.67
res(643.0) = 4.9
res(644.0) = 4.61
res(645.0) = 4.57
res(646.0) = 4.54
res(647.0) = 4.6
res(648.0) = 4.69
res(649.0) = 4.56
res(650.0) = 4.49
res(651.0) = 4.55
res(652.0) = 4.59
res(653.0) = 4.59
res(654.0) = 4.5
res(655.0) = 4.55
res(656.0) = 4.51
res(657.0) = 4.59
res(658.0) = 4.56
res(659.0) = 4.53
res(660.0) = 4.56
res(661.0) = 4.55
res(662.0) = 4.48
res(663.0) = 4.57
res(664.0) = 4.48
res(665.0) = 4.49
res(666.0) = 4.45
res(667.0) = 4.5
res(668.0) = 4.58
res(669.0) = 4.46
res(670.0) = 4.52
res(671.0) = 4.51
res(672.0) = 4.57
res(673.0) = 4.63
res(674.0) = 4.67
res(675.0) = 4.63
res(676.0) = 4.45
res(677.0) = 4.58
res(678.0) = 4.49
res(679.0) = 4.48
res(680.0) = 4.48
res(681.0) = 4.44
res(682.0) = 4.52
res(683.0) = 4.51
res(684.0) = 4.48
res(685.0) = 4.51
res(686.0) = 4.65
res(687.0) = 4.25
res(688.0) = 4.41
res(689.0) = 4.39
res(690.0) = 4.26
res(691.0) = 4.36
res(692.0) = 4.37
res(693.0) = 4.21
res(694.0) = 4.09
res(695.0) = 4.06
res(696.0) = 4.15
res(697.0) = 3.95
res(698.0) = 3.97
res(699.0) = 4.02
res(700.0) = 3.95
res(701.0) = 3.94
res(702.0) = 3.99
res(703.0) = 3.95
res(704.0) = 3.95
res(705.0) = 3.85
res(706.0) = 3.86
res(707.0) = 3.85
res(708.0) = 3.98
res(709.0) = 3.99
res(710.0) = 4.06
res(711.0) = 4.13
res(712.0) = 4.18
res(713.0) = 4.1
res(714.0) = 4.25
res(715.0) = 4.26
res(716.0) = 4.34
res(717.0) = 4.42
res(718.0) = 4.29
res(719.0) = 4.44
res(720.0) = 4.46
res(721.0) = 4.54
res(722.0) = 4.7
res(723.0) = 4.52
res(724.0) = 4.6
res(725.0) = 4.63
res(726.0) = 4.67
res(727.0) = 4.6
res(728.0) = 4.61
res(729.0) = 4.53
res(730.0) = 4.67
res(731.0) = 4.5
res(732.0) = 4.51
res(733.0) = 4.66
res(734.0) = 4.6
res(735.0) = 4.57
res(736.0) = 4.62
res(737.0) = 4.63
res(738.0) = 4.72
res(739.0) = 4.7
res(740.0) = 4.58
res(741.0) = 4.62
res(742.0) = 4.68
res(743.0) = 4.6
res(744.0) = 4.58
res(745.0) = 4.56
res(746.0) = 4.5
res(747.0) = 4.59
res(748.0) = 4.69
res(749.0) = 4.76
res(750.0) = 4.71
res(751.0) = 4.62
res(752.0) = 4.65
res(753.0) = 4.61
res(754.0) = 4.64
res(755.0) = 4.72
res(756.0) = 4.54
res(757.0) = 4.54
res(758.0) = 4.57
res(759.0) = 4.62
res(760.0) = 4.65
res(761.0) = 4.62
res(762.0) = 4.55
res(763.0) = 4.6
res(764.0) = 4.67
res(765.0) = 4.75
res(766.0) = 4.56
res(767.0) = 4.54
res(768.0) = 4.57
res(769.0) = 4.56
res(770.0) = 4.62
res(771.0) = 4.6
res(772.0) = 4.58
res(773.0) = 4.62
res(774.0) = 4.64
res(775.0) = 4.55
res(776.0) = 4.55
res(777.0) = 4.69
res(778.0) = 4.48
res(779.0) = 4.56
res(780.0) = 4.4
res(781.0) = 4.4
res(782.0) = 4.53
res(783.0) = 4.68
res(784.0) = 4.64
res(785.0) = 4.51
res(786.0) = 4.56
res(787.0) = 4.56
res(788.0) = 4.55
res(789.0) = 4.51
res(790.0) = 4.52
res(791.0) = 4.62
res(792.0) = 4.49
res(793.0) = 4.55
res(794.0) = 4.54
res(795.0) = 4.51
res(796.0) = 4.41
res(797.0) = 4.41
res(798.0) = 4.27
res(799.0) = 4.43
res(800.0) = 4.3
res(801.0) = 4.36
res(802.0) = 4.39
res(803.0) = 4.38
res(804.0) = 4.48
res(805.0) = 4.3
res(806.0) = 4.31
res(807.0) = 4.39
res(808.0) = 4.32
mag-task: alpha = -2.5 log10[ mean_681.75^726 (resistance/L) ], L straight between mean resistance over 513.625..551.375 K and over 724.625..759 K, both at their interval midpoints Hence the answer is 0.09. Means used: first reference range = 4.6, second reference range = 4.62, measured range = 4.24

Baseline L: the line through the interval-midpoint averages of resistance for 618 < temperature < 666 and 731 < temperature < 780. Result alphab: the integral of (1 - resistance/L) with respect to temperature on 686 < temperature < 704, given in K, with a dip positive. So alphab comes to 1.9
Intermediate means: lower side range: 4.65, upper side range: 4.61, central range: 4.15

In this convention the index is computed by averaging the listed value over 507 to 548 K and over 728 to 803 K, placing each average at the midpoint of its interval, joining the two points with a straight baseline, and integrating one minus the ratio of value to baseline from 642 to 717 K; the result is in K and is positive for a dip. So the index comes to 3.5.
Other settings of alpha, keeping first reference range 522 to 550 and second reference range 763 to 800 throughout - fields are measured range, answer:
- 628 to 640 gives -0.026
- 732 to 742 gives -0.018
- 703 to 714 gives 0.142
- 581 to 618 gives -0.018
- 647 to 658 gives 0.003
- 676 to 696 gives 0.043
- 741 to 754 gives -0.018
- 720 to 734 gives -0.008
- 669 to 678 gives 0.003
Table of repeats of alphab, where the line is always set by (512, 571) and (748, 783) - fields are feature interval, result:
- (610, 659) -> -0.8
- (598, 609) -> -0.2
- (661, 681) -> 0.3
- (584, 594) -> -0.2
